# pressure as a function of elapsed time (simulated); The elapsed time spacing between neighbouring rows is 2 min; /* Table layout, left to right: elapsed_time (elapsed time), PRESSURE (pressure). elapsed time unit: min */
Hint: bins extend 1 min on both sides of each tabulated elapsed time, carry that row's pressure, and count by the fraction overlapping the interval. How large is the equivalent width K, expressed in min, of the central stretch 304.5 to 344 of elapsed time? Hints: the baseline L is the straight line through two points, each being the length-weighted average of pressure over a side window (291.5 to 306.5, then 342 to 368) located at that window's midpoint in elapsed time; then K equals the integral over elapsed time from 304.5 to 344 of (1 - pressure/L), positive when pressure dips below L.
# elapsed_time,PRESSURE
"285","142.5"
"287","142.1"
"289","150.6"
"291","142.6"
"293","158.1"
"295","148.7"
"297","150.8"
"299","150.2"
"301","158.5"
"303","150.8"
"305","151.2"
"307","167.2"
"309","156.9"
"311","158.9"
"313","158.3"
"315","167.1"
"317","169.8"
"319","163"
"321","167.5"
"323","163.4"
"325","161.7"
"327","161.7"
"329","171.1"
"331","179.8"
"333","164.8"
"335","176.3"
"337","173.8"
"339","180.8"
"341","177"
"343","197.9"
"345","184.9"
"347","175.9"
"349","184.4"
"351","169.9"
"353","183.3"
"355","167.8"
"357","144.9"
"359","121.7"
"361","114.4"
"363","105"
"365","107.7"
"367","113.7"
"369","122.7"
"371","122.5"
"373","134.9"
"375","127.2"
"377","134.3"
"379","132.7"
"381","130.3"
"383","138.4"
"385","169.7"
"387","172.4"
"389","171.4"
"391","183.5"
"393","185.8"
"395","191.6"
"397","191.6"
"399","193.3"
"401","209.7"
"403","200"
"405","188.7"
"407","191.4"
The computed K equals -4.2 min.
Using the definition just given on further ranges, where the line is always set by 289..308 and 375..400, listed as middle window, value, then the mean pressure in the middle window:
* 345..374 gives 3.4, 142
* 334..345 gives -1.6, 182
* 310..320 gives -0.5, 163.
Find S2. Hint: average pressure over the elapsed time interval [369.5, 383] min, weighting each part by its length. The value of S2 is 131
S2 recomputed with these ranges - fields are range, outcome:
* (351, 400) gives 149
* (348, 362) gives 155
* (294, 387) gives 155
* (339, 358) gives 176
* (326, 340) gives 173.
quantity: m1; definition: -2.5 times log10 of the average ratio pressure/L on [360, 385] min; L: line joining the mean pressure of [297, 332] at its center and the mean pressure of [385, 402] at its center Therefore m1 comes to 0.39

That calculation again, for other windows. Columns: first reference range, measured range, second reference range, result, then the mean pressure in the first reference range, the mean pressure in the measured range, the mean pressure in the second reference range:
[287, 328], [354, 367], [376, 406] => 0.31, 157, 126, 173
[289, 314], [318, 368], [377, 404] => 0.01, 154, 160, 173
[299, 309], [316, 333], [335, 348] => 0.02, 156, 167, 181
